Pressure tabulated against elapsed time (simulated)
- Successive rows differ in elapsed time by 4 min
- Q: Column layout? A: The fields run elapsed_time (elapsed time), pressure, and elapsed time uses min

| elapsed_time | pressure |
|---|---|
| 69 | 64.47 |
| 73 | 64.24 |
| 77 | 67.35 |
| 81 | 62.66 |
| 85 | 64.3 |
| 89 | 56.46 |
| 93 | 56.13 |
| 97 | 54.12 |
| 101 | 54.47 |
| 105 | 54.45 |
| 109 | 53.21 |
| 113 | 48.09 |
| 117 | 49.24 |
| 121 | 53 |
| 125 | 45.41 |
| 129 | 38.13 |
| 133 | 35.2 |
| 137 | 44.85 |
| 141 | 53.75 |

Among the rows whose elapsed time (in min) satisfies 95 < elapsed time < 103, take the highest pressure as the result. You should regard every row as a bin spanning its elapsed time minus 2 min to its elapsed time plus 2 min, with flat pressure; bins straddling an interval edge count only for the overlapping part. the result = 54.47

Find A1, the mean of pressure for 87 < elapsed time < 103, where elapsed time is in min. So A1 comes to 55.3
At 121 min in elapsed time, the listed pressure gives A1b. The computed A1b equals 53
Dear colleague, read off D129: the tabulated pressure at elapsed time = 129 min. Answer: 38.13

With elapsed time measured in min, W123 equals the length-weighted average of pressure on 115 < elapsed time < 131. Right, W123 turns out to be 46.4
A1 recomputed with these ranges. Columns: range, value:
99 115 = 52.6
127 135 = 36.7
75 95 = 61.4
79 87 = 63.5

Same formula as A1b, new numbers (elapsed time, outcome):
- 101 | 54.47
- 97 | 54.12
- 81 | 62.66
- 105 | 54.45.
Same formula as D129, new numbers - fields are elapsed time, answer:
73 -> 64.24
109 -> 53.21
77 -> 67.35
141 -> 53.75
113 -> 48.09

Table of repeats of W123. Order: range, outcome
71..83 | 64.8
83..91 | 60.4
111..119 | 48.7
